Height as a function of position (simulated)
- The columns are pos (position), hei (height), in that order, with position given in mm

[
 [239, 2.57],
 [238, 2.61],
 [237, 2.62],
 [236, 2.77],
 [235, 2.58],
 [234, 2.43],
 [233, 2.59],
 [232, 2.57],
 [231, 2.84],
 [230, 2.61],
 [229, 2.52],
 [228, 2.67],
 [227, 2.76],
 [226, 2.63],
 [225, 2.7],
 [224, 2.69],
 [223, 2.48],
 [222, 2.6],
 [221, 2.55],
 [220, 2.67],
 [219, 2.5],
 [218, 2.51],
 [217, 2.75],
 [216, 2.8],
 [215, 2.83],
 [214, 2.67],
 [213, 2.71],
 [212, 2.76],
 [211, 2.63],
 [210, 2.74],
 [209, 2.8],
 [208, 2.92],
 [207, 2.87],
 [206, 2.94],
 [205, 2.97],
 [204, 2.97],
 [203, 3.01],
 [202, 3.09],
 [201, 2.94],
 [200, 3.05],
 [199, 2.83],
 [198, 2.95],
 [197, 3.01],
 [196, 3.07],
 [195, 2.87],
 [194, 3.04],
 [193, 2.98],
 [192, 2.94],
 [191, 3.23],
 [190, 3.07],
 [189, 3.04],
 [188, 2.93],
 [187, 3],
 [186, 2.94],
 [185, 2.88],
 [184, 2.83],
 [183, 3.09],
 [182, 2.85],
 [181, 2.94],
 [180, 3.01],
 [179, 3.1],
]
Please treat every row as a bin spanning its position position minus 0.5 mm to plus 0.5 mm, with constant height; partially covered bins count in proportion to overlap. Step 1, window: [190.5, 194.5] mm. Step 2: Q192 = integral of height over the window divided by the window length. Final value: 3.05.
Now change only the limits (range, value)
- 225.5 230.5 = 2.64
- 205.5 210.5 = 2.85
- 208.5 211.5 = 2.72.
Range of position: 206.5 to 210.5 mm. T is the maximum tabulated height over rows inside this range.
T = 2.92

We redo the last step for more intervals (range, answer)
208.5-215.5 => 2.83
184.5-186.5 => 2.94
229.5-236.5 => 2.84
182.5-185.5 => 3.09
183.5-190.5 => 3.07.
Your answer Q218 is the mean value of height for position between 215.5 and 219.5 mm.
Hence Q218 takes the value 2.64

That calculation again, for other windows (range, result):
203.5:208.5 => 2.93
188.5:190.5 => 3.05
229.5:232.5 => 2.67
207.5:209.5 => 2.86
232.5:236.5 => 2.59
